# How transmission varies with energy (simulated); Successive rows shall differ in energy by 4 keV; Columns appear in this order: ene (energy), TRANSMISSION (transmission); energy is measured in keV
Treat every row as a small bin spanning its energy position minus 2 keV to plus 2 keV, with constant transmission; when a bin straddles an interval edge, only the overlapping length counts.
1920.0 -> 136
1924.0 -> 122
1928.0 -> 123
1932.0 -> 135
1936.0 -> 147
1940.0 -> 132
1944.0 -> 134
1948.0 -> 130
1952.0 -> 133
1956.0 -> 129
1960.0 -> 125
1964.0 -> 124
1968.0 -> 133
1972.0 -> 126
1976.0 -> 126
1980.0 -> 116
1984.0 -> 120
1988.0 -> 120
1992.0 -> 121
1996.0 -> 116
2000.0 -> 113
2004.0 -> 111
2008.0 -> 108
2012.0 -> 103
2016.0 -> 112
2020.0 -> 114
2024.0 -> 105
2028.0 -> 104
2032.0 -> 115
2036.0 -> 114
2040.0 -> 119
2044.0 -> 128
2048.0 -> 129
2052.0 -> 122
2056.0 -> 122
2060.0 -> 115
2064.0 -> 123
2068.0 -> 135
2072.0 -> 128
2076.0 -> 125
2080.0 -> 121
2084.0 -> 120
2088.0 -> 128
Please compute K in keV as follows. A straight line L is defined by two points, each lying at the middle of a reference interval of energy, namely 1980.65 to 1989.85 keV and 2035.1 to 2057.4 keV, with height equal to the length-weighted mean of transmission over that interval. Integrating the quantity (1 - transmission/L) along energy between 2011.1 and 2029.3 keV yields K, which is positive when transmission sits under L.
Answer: 2.00 keV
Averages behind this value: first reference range 119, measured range 108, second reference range 123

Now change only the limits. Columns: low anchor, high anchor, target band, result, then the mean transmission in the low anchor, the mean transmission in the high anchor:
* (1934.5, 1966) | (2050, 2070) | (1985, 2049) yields 6.2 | 132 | 123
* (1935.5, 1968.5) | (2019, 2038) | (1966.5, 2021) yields 1.3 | 131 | 110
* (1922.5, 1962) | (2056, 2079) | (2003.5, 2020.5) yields 2.5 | 131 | 125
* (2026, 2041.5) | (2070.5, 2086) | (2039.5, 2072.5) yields -1.8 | 113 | 123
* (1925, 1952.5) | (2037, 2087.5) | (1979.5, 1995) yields 1.2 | 133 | 124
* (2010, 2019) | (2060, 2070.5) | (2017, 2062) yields 0.1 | 108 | 126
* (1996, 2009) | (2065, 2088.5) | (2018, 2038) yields 1.1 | 112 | 126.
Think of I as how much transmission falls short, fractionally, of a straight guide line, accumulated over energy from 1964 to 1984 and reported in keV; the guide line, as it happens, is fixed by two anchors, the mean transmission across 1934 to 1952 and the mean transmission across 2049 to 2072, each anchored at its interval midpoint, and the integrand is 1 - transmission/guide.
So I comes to 1.2 keV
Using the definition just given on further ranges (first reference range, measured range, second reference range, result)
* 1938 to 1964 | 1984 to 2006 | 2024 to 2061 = 1.4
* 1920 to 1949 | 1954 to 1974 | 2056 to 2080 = 0.5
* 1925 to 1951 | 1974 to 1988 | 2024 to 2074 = 0.8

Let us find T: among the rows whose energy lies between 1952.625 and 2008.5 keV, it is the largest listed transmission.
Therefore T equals 133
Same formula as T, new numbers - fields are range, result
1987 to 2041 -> 121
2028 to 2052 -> 129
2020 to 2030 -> 114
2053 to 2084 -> 135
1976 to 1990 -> 126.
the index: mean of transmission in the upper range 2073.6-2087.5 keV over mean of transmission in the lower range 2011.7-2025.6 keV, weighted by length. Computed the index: 1.12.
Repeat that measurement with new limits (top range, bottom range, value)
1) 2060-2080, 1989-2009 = 1.10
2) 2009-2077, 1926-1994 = 0.92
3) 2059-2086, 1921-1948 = 0.94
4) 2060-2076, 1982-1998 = 1.06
